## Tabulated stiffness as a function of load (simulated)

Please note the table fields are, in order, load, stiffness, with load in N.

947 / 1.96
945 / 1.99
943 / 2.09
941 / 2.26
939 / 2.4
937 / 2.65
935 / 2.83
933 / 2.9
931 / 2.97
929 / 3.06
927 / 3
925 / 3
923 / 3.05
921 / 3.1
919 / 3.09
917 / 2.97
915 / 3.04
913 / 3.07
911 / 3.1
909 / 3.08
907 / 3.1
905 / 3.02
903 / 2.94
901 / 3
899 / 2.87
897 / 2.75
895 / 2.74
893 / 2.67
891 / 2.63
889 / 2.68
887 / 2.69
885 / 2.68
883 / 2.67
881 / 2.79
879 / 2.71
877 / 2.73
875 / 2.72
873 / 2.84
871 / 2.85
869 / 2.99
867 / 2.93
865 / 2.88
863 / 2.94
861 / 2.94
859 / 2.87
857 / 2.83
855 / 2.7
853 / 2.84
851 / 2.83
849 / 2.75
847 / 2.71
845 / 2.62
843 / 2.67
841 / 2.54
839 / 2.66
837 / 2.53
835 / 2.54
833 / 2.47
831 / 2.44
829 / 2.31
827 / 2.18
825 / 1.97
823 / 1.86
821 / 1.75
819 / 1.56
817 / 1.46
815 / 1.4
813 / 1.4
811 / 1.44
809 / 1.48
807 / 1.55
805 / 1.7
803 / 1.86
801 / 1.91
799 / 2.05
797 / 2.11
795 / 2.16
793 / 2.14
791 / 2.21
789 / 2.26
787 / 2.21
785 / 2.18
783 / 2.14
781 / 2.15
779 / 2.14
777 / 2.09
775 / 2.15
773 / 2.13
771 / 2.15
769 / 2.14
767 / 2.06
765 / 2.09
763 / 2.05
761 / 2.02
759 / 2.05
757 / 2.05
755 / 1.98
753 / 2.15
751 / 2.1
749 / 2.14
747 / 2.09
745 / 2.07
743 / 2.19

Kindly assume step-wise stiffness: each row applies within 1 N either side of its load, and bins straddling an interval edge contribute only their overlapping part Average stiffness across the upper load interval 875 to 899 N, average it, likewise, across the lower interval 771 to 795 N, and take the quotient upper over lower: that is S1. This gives 1.3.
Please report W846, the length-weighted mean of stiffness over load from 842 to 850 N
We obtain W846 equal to 2.69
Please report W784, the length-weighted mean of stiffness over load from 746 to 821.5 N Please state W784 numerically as 1.97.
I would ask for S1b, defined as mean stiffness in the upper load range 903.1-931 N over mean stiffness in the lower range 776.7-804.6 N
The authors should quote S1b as 1.4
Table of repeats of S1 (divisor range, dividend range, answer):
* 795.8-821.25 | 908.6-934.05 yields 1.82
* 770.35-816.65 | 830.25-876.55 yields 1.41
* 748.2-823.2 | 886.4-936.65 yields 1.50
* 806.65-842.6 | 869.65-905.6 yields 1.39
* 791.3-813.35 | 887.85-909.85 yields 1.57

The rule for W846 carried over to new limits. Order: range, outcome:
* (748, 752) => 2.12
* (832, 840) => 2.55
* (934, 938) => 2.74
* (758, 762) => 2.04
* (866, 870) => 2.96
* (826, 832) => 2.31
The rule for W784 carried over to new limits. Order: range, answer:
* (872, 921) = 2.86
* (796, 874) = 2.32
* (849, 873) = 2.87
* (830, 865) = 2.7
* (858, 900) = 2.79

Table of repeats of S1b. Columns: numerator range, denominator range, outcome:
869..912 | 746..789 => 1.34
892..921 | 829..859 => 1.12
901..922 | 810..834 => 1.64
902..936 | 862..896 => 1.09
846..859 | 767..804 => 1.31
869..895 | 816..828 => 1.52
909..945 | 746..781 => 1.36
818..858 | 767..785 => 1.14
